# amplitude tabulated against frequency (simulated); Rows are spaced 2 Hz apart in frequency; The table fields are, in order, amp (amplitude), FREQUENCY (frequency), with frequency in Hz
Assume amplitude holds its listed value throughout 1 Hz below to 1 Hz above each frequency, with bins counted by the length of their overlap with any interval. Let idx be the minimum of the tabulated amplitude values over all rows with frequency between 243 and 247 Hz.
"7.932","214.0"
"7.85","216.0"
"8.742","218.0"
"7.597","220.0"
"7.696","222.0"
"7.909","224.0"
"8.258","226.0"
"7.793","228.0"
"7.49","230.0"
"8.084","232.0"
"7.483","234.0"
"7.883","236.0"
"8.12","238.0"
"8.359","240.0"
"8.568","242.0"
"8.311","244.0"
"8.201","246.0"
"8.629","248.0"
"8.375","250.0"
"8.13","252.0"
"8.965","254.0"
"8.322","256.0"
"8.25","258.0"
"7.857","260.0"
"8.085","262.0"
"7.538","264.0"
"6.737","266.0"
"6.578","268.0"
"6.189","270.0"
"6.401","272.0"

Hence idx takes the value 8.201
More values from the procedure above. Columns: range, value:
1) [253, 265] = 7.538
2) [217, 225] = 7.597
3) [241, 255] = 8.13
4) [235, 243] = 7.883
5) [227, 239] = 7.483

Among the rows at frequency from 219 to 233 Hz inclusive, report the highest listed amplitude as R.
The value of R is 8.258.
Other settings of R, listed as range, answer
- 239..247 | 8.568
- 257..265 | 8.25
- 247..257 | 8.965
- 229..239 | 8.12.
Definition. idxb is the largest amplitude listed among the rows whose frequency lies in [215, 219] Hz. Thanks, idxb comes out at 8.742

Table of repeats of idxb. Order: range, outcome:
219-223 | 7.696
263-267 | 7.538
